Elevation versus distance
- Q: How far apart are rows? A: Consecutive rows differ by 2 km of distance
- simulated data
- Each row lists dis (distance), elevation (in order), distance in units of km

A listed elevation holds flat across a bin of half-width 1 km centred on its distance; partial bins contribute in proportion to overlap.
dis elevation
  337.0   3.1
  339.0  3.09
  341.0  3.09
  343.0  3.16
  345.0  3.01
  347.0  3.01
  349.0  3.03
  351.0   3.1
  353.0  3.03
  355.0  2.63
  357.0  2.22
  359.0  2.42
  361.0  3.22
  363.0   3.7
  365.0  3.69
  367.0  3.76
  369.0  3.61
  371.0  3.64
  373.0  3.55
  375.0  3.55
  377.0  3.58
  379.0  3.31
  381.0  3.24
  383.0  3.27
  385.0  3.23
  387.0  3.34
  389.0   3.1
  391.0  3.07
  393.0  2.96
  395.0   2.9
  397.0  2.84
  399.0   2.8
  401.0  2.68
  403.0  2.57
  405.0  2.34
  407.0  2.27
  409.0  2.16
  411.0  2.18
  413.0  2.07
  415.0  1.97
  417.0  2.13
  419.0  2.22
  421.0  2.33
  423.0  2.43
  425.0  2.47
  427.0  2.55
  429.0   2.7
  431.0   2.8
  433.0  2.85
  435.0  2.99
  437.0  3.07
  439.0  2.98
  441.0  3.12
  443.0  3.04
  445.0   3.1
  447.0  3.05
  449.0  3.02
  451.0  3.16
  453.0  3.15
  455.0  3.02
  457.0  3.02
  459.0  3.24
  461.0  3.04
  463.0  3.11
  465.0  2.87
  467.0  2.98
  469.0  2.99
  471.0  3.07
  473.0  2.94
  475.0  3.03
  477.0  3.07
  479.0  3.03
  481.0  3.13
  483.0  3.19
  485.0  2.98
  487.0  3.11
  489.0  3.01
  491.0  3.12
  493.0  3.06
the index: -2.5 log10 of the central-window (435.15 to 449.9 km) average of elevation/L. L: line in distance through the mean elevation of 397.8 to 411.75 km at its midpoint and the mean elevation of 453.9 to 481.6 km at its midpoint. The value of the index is -0.09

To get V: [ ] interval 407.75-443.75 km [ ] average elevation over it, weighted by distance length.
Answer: 2.55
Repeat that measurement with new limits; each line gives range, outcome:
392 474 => 2.76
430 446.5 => 3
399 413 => 2.38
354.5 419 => 2.93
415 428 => 2.33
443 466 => 3.07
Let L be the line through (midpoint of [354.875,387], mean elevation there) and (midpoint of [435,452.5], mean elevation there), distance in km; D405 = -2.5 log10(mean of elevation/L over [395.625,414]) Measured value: 0.29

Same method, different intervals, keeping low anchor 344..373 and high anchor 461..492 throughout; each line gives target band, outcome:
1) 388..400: 0.06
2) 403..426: 0.35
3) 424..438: 0.12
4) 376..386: -0.06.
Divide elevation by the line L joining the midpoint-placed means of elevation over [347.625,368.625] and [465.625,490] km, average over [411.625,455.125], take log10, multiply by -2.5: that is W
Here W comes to 0.13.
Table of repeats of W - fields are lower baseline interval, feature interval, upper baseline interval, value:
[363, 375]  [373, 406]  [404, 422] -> -0.035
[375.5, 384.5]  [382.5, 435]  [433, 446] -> 0.216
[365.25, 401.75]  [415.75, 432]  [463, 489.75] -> 0.278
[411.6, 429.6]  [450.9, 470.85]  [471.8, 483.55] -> -0.081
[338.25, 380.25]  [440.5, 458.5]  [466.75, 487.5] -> 0.003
